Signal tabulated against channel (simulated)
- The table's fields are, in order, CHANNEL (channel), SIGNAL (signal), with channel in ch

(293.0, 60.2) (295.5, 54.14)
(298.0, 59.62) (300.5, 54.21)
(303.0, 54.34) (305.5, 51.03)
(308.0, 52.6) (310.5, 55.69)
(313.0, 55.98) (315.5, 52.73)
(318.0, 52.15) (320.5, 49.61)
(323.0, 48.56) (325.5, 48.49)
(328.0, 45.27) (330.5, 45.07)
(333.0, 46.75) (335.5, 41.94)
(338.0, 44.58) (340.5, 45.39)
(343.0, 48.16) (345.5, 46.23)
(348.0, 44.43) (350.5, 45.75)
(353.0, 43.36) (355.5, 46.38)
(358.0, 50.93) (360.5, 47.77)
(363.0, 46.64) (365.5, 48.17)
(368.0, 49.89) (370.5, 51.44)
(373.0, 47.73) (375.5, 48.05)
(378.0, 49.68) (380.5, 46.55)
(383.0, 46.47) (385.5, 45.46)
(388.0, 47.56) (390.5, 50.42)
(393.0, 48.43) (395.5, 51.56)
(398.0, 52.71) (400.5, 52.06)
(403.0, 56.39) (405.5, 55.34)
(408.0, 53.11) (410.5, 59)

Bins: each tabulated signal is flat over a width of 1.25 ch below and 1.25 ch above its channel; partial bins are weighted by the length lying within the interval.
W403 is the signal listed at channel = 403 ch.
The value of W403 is 56.39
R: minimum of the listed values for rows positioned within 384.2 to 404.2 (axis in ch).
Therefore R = 45.46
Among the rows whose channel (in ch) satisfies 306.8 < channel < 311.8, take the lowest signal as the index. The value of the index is 52.6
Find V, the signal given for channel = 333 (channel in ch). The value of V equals 46.75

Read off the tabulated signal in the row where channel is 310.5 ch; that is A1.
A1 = 55.69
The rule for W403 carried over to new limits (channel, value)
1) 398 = 52.71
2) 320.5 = 49.61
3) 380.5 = 46.55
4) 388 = 47.56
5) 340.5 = 45.39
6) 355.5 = 46.38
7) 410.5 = 59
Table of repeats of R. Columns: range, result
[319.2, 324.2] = 48.56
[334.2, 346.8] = 41.94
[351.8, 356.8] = 43.36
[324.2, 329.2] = 45.27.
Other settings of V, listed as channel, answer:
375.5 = 48.05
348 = 44.43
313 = 55.98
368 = 49.89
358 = 50.93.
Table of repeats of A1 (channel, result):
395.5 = 51.56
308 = 52.6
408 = 53.11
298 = 59.62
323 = 48.56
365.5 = 48.17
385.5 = 45.46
